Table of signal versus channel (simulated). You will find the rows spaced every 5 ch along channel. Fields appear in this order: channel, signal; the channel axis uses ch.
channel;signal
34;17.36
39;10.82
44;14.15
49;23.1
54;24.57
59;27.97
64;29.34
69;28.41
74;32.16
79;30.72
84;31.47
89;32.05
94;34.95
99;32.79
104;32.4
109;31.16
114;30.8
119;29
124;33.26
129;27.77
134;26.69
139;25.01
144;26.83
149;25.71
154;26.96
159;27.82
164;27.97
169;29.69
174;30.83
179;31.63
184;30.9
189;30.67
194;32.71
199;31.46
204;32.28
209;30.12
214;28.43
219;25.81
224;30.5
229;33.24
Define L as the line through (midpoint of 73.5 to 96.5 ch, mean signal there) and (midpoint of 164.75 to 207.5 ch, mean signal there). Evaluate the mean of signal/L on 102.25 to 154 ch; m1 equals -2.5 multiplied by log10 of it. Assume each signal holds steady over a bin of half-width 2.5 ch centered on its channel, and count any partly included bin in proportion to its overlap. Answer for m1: 0.11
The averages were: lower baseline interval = 32.3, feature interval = 28.7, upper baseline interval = 31.1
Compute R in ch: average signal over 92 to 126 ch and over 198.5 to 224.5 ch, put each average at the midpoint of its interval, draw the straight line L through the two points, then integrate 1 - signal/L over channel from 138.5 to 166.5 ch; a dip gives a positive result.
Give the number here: 3.7 ch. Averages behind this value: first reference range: 32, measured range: 26.8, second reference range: 29.6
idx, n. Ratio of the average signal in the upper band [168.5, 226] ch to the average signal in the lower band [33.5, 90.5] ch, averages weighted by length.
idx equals 1.20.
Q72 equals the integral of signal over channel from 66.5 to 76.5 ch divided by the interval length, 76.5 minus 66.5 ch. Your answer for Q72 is 30.3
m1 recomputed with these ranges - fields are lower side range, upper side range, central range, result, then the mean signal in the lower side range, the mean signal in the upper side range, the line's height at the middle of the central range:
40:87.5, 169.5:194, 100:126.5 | -0.11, 26.5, 31.1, 28.4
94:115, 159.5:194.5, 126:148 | 0.18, 32.2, 30.3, 31.4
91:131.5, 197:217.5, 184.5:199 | -0.04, 31.5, 30.3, 30.5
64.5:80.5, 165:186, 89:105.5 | -0.10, 30.3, 30.6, 30.3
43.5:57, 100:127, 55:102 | -0.19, 21.8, 31.3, 26.1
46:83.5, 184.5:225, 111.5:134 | -0.03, 28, 30.3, 29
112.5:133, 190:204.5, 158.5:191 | 0.05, 29.9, 32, 31.4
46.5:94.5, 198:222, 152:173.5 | 0.04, 29.2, 29.5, 29.4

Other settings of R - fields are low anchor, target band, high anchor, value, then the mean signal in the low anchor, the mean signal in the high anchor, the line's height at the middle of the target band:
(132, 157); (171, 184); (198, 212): -1.0 ch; 26.3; 31.2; 28.9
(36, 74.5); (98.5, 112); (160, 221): -3.2 ch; 23.3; 30.2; 25.8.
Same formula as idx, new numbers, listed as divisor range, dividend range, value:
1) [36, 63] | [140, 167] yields 1.31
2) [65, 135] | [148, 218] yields 0.96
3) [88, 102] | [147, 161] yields 0.80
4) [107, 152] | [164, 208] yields 1.09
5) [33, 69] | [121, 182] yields 1.31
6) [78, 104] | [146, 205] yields 0.92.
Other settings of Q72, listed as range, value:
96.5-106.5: 32.6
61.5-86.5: 30.4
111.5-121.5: 29.9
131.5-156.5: 26.2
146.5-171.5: 27.6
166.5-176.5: 30.3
